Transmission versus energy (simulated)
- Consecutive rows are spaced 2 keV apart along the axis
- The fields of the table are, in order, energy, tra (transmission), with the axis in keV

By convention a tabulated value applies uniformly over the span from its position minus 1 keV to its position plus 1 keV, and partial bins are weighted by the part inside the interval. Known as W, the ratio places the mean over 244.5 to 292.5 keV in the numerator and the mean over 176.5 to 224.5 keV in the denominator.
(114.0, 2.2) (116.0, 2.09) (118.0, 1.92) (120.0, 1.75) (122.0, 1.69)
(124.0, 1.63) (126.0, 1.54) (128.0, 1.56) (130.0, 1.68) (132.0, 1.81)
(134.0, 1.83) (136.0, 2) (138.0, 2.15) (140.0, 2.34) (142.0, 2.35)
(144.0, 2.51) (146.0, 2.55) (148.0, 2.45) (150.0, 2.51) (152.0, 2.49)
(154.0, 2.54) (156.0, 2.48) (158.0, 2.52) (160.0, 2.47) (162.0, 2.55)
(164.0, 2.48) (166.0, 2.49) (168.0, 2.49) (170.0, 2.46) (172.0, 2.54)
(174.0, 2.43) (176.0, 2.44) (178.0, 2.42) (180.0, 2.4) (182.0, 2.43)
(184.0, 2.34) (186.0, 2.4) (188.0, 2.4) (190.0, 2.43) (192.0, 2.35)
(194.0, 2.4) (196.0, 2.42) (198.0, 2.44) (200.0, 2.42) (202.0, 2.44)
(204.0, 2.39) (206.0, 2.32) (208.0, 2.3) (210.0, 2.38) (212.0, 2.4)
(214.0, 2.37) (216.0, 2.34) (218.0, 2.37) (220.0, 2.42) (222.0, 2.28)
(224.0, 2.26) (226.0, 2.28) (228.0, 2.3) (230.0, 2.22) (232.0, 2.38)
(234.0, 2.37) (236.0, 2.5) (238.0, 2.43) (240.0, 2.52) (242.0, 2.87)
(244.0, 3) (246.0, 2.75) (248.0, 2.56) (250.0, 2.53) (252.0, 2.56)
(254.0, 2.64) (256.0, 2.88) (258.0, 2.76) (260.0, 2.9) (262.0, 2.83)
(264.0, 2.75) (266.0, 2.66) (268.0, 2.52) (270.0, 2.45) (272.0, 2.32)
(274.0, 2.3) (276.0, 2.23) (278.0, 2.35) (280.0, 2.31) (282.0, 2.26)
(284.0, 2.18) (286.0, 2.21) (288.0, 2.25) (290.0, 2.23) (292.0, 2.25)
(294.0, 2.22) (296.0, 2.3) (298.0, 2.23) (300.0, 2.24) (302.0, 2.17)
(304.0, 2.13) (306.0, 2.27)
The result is 1.05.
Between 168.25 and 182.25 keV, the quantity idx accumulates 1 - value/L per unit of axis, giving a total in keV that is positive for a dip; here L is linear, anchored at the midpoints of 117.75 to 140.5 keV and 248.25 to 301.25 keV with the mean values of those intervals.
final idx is -3.1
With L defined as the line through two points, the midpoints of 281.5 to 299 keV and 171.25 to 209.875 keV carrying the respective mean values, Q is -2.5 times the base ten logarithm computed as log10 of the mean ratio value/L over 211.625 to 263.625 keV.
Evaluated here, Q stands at -0.09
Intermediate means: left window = 2.4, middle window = 2.53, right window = 2.24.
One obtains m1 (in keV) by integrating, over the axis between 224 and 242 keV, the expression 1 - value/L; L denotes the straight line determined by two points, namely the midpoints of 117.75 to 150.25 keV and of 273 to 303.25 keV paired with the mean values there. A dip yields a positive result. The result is -1.95 keV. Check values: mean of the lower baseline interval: 2.01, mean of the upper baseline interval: 2.25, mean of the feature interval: 2.4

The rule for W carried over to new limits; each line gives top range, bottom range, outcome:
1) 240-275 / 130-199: 1.12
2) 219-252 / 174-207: 1.03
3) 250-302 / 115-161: 1.14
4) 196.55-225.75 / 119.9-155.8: 1.13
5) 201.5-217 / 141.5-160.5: 0.95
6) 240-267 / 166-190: 1.12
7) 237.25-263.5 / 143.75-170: 1.09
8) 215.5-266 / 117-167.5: 1.17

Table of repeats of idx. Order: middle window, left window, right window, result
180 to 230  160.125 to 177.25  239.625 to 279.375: 3.3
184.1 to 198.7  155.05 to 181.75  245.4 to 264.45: 0.8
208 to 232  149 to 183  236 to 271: 2.5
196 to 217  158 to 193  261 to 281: 0.6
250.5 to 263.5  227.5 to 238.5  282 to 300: -2.5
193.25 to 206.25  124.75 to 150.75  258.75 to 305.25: -1.2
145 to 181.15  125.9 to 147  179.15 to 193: -4.1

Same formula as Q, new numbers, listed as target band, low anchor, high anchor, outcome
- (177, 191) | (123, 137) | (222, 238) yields -0.172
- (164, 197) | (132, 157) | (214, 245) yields -0.025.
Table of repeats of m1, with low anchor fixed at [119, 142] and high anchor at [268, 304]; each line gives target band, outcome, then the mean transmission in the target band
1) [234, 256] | -4.90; 2.63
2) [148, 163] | -4.69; 2.5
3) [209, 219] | -1.46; 2.37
